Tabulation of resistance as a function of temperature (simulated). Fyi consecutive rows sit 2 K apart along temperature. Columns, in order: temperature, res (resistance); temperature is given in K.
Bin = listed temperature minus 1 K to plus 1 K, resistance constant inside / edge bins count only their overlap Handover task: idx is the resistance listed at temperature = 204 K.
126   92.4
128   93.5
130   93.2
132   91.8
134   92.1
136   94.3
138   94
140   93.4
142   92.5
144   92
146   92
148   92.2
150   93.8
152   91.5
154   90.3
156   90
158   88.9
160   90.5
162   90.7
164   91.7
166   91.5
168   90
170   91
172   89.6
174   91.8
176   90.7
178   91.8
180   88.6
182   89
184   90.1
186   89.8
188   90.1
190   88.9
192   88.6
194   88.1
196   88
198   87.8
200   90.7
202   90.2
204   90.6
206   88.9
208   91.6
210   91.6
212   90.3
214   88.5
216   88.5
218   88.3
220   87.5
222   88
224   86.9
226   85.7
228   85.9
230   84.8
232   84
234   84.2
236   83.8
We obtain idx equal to 90.6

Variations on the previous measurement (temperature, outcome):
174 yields 91.8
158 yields 88.9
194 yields 88.1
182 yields 89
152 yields 91.5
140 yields 93.4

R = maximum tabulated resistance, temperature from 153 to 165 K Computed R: 91.7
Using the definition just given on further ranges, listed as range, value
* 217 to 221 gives 88.3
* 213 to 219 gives 88.5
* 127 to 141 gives 94.3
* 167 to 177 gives 91.8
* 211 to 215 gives 90.3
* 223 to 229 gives 86.9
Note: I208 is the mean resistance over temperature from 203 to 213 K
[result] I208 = 90.6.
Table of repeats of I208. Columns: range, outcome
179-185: 89.2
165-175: 90.8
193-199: 88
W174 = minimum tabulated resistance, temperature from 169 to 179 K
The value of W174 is 89.6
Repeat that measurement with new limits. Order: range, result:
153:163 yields 88.9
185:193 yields 88.6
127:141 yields 91.8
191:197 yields 88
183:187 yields 89.8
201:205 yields 90.2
